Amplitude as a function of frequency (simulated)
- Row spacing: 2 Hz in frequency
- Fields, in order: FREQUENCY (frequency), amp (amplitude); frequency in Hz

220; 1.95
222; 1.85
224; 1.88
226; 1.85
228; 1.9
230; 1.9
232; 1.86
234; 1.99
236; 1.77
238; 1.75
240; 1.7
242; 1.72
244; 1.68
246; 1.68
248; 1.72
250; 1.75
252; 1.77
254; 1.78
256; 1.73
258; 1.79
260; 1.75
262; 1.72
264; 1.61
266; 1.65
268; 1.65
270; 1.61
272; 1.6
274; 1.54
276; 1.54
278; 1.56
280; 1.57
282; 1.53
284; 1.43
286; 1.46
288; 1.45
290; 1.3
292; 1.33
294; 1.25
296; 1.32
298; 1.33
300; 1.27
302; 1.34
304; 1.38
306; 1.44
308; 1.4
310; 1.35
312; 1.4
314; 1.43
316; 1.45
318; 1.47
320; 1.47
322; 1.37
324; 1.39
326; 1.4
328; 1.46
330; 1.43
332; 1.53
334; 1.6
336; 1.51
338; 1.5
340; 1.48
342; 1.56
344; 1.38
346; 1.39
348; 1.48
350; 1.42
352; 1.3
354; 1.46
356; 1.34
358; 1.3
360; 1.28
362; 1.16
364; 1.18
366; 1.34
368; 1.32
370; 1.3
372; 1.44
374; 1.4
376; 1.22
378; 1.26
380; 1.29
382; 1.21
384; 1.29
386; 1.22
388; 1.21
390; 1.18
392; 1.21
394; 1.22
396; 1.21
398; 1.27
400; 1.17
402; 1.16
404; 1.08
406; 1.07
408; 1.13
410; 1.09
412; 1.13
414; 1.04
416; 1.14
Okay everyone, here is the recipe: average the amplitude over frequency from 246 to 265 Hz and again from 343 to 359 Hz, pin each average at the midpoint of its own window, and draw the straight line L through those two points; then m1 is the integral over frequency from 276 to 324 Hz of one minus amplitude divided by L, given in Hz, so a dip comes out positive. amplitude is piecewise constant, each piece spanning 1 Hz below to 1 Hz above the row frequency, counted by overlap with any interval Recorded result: 5.0 Hz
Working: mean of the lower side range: 1.73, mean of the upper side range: 1.38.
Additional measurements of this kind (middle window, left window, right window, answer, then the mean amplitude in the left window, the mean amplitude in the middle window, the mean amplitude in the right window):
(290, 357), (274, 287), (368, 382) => 0.4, 1.52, 1.41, 1.31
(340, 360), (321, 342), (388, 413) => -0.2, 1.47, 1.4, 1.16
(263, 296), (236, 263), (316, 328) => 2.3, 1.74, 1.5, 1.43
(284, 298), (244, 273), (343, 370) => 2.0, 1.7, 1.36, 1.33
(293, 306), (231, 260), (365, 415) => 2.0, 1.76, 1.32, 1.22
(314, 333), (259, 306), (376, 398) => -0.8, 1.49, 1.44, 1.23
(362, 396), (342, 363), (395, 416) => -0.4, 1.36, 1.26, 1.14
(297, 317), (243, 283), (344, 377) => 1.8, 1.66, 1.38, 1.33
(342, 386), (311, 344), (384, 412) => -0.4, 1.46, 1.32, 1.17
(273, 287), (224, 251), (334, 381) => 1.1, 1.79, 1.52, 1.37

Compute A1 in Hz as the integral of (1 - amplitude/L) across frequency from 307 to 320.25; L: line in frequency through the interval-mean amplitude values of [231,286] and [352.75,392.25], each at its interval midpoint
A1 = 0.6 Hz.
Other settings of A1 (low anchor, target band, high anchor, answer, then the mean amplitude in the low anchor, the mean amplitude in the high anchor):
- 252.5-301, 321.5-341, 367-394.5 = -1.03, 1.53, 1.27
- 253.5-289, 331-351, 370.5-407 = -1.47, 1.61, 1.23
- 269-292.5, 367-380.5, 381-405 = -0.72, 1.5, 1.2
